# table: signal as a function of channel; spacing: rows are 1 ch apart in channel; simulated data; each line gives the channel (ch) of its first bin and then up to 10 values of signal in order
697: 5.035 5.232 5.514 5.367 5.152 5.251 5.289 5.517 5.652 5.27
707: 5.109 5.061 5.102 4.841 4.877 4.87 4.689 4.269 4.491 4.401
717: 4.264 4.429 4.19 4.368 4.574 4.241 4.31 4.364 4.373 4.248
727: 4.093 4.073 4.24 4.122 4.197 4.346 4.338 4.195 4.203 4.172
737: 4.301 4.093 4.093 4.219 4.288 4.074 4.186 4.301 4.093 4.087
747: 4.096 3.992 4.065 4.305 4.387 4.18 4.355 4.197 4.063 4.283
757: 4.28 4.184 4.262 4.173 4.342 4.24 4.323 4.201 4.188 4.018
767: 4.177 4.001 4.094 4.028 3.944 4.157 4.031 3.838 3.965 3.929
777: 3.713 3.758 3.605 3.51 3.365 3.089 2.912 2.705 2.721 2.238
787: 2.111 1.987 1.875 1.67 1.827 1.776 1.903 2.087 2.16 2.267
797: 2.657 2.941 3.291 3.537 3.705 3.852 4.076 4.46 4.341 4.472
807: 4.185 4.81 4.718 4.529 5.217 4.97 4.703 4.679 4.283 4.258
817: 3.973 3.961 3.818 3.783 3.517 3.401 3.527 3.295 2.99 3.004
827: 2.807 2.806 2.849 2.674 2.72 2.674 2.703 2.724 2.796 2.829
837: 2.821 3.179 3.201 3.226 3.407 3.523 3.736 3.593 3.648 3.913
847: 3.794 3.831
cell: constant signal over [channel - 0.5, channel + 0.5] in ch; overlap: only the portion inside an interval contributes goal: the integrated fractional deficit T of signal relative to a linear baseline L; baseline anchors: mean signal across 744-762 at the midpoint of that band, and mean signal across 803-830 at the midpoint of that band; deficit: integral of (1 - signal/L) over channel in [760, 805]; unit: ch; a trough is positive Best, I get 8.5 ch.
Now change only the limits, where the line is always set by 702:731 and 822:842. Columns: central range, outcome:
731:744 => 0.34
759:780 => -0.85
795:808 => -0.88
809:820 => -4.03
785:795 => 4.44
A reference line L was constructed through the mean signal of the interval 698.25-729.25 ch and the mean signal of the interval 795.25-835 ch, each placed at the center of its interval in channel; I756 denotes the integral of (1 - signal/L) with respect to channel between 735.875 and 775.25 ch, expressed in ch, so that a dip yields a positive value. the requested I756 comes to 1.2 ch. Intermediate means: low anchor 4.73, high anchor 3.65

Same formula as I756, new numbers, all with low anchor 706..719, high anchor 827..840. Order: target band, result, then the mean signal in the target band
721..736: 0.7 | 4.25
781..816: 0.0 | 3.33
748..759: -0.4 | 4.22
